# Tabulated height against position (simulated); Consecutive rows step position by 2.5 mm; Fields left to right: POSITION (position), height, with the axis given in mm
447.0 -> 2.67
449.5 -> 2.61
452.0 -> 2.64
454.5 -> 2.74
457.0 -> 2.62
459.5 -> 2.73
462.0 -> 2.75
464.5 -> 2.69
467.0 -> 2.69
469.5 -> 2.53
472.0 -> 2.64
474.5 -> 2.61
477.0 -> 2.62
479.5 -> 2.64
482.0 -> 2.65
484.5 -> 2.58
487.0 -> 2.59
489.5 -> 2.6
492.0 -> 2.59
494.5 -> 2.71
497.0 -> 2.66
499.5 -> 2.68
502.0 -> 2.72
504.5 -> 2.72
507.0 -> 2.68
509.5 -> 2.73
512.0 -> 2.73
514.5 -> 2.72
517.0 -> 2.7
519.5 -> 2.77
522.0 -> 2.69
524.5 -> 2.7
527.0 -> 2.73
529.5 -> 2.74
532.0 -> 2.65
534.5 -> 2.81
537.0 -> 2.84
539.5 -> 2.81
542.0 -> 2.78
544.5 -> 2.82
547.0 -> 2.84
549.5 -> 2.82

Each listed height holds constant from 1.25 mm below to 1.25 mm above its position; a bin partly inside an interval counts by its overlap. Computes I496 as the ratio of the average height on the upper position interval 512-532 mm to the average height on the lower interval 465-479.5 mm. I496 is 1.04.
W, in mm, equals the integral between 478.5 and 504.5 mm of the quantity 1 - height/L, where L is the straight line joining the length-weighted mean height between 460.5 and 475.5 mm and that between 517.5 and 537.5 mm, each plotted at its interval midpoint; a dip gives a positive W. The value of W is 0.4 mm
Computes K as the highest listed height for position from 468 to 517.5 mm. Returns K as 2.73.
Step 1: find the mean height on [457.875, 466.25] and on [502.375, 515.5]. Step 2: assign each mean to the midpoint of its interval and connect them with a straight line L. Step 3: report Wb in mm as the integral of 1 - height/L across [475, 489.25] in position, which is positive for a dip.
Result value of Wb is 0.5 mm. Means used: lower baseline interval 2.72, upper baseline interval 2.72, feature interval 2.61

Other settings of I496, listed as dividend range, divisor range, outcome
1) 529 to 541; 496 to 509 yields 1.03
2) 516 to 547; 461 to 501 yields 1.04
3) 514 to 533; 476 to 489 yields 1.04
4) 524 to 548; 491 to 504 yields 1.04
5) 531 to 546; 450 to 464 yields 1.04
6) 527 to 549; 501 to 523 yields 1.02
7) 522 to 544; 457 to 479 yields 1.04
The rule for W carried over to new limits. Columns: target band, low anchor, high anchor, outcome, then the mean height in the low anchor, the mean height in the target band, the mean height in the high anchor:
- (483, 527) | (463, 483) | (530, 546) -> 0.4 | 2.64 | 2.68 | 2.78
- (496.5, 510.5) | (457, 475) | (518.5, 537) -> 0.0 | 2.66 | 2.7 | 2.73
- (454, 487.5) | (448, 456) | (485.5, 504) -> 0.1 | 2.66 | 2.65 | 2.65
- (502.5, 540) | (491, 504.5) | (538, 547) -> 0.2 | 2.68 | 2.73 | 2.81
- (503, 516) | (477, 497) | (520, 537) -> -0.2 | 2.62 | 2.72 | 2.73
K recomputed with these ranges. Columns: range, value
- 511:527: 2.77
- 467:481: 2.69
